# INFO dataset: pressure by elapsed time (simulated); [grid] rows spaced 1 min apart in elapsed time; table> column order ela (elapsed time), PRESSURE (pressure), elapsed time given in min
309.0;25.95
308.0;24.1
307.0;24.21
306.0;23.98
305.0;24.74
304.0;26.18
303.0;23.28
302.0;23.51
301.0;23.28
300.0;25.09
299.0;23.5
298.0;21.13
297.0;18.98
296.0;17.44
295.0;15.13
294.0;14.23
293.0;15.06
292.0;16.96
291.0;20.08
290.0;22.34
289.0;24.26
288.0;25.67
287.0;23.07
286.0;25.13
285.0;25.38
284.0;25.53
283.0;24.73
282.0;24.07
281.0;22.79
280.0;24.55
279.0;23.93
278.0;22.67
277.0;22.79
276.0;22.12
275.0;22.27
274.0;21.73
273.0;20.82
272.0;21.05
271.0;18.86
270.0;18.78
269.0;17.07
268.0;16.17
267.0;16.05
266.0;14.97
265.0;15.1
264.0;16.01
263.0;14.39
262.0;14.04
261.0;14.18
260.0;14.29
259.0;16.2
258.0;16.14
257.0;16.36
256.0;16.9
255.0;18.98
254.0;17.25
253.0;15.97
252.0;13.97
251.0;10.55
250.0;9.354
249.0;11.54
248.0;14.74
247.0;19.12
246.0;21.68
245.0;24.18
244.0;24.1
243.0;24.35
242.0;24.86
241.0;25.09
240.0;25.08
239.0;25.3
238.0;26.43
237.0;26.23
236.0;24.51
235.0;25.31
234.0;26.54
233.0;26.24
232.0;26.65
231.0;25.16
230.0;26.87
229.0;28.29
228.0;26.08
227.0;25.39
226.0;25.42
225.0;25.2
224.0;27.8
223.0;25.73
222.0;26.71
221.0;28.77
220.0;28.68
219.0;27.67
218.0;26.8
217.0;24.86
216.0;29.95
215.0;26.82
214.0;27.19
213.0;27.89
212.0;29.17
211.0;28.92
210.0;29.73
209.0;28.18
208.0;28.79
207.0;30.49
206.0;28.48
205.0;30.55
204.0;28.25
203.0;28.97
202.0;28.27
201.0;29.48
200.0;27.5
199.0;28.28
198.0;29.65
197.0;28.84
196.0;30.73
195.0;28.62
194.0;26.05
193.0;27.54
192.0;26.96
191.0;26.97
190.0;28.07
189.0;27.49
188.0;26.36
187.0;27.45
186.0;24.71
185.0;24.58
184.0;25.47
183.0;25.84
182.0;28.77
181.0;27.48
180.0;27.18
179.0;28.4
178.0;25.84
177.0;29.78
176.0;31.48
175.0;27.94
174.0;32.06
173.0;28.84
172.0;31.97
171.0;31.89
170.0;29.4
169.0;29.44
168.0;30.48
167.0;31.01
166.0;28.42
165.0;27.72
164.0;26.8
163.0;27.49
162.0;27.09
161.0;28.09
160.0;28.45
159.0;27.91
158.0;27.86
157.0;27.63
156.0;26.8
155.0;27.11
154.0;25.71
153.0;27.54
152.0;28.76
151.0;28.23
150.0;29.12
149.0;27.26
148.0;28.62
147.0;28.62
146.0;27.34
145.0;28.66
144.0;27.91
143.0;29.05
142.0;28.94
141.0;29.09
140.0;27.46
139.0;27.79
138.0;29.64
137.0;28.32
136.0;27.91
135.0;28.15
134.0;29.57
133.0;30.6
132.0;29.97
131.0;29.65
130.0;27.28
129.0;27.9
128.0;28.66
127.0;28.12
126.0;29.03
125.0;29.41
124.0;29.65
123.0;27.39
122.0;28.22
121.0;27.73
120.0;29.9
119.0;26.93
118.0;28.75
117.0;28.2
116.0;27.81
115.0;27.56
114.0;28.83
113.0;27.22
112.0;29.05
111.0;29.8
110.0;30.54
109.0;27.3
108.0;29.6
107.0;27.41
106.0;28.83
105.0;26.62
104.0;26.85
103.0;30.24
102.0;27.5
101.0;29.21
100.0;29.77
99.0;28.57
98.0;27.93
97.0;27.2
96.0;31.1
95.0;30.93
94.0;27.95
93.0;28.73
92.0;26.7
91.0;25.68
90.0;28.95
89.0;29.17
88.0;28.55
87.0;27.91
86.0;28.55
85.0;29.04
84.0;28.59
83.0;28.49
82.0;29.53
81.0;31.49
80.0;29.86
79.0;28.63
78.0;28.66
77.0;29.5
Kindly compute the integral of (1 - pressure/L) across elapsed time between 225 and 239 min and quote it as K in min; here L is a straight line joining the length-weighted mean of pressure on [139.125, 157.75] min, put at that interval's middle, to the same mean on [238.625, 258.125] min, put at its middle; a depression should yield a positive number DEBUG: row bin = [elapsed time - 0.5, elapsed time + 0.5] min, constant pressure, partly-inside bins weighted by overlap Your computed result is -3.96 min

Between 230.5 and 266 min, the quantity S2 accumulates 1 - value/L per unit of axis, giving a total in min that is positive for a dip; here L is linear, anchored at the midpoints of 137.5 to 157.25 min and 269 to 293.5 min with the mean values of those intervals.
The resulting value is 6.2 min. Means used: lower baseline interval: 28.1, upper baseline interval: 22.2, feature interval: 19.6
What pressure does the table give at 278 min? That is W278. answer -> 22.67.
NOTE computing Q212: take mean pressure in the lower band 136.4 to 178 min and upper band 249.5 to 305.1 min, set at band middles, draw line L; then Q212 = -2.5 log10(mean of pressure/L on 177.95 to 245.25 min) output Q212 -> -0.11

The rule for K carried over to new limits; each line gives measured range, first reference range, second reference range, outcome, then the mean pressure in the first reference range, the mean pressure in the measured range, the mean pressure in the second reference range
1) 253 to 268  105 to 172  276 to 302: 4.8 min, 28.5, 15.8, 21.9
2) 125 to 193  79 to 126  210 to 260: -5.0 min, 28.6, 28.2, 23.3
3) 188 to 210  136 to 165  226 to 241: -1.4 min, 28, 28.5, 26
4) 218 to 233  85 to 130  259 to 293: -2.7 min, 28.4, 26.7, 20.2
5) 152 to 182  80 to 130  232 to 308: -3.5 min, 28.6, 28.6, 20.6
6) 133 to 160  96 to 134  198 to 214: 0.5 min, 28.6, 28.2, 28.8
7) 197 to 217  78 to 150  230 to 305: -4.2 min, 28.6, 28.7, 20.6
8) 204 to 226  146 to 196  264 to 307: -2.2 min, 28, 28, 21.3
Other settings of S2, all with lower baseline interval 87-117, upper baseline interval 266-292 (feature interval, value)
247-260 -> 4.46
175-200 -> -2.33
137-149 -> -0.66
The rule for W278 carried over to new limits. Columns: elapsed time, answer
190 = 28.07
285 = 25.38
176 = 31.48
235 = 25.31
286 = 25.13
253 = 15.97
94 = 27.95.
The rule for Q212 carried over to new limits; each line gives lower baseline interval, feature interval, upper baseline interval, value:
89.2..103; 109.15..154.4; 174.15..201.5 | -0.01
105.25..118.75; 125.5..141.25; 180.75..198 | -0.02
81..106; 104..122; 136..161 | 0.00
